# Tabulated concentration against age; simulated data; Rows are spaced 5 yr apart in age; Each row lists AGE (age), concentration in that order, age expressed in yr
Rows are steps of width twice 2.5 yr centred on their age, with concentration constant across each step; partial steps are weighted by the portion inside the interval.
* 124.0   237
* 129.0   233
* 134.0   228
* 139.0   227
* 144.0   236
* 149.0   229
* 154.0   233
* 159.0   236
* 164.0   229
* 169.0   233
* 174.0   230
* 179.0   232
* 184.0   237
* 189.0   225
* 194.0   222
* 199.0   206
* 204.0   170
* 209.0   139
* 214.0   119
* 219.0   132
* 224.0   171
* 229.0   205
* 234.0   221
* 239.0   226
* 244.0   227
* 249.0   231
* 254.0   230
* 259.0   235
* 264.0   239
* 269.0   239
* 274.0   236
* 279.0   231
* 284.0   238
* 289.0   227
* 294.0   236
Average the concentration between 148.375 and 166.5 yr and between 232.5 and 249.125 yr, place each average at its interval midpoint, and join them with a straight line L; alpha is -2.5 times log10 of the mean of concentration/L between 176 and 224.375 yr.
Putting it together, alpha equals 0.22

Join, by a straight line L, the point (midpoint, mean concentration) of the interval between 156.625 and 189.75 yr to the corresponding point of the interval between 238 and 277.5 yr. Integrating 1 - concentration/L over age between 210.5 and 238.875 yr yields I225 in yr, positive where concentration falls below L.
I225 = 7.3 yr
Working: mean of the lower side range 232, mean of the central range 173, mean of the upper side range 233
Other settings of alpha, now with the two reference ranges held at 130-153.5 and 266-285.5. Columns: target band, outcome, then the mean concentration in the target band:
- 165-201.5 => 0.027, 227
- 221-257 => 0.094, 215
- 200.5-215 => 0.483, 149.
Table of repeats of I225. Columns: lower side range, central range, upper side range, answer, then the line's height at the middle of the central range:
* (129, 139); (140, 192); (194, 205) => -4.4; 214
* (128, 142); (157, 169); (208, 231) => -1.7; 204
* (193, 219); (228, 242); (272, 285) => -1.9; 193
